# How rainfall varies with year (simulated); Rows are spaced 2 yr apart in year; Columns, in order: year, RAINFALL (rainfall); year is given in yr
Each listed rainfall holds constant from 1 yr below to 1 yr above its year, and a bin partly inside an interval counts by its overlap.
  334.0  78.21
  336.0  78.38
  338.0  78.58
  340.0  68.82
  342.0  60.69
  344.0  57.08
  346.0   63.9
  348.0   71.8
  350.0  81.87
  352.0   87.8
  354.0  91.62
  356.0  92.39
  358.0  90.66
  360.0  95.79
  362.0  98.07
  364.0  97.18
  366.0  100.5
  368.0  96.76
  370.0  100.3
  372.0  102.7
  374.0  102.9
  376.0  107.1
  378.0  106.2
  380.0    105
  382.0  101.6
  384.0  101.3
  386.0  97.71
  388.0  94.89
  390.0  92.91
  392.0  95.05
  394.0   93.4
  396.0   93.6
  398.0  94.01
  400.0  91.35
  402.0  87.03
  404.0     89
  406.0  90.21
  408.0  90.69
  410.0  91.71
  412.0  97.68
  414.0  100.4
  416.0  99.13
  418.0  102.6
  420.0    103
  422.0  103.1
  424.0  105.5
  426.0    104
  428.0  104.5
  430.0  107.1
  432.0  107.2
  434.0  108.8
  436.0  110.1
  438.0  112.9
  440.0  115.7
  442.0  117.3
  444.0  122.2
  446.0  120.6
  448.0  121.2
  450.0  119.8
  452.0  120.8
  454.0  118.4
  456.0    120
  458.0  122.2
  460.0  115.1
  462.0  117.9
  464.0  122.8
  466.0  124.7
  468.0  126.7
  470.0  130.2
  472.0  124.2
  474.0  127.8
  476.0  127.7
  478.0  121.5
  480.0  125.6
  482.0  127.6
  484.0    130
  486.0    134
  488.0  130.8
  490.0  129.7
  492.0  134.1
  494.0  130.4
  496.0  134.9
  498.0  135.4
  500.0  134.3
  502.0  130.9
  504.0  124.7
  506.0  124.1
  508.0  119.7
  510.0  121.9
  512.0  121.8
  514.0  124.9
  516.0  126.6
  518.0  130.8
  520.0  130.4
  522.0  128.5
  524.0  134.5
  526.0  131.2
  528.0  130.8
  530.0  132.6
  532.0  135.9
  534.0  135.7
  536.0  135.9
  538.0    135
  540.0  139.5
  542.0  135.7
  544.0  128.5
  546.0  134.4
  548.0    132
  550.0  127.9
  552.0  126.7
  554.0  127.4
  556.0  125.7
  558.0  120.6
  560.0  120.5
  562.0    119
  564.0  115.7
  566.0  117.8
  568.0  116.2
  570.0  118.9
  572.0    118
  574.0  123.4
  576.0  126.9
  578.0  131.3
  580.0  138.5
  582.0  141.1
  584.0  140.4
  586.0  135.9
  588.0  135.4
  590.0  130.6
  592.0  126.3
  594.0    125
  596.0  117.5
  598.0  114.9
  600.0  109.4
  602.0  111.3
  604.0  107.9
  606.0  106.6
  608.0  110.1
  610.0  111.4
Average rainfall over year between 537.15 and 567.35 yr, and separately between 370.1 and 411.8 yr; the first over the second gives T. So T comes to 1.3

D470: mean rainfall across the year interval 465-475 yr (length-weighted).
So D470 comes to 127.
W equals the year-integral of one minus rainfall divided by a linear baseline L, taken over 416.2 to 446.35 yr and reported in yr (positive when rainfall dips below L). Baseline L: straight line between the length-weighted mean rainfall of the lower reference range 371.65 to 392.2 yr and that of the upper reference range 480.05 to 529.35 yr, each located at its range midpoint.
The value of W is 0.9 yr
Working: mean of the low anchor 101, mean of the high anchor 129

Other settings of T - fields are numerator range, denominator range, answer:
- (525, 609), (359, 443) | 1.26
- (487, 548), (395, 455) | 1.25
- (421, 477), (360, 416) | 1.21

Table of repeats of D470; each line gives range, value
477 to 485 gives 126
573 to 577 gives 125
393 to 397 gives 93.5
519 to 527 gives 131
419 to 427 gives 104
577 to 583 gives 137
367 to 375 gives 101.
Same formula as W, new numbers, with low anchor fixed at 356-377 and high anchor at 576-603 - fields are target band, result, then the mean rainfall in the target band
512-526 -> -1.2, 129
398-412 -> 1.8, 90.8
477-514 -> -4.1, 128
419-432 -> 0.2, 105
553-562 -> 0.0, 123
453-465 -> -0.9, 119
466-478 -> -1.5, 127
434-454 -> -1.6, 117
